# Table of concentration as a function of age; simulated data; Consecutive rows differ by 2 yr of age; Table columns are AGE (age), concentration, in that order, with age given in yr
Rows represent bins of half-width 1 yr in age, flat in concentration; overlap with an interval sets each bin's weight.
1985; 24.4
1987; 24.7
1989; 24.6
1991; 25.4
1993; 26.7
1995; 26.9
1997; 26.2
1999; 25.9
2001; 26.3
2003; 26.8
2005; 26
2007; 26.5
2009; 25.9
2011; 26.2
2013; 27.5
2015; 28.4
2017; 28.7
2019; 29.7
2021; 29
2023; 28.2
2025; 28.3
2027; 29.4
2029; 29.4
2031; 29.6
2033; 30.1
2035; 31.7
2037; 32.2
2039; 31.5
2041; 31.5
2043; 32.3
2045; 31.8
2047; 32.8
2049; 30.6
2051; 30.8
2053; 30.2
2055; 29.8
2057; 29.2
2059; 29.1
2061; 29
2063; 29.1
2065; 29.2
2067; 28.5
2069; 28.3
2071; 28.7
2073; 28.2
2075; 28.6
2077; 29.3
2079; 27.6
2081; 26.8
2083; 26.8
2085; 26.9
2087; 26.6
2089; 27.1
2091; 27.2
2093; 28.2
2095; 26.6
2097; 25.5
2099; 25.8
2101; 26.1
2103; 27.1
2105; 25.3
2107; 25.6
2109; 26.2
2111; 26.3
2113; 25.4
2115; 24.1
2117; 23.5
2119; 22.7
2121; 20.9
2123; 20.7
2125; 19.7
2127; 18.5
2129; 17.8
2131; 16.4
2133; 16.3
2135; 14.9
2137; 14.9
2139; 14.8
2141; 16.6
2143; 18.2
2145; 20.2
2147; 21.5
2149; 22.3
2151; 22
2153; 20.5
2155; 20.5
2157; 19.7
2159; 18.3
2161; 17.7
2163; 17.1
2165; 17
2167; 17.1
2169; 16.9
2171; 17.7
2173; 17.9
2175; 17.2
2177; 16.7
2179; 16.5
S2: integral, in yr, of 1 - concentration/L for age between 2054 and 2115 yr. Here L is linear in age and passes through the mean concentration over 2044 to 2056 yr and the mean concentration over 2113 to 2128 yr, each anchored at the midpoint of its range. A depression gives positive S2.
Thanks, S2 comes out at -2.5 yr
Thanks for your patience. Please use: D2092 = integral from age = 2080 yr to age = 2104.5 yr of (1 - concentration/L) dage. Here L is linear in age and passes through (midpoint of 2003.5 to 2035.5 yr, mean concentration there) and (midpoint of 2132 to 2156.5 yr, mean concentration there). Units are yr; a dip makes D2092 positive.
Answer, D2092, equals -4.4 yr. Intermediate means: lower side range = 28.3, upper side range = 18.6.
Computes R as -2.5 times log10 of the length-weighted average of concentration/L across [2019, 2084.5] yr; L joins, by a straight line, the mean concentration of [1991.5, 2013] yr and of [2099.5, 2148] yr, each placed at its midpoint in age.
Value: -0.22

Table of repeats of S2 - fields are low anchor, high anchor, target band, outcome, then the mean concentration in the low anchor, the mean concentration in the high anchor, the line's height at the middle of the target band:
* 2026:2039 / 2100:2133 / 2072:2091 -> -1.16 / 30.5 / 22.7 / 25.9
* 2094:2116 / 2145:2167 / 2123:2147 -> 5.06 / 25.8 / 19.6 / 22.1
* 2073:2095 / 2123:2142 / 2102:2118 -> -2.68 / 27.5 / 16.9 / 21.8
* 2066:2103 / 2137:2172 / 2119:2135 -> 2.51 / 27.4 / 18.6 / 22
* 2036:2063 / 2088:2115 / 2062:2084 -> 0.34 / 30.8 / 26.3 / 28.7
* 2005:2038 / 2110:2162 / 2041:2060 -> -3.09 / 28.7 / 19.8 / 26.5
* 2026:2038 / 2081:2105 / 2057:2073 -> -0.25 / 30.4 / 26.7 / 28.4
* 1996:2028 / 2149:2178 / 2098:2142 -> -0.41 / 27.4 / 18.4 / 21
